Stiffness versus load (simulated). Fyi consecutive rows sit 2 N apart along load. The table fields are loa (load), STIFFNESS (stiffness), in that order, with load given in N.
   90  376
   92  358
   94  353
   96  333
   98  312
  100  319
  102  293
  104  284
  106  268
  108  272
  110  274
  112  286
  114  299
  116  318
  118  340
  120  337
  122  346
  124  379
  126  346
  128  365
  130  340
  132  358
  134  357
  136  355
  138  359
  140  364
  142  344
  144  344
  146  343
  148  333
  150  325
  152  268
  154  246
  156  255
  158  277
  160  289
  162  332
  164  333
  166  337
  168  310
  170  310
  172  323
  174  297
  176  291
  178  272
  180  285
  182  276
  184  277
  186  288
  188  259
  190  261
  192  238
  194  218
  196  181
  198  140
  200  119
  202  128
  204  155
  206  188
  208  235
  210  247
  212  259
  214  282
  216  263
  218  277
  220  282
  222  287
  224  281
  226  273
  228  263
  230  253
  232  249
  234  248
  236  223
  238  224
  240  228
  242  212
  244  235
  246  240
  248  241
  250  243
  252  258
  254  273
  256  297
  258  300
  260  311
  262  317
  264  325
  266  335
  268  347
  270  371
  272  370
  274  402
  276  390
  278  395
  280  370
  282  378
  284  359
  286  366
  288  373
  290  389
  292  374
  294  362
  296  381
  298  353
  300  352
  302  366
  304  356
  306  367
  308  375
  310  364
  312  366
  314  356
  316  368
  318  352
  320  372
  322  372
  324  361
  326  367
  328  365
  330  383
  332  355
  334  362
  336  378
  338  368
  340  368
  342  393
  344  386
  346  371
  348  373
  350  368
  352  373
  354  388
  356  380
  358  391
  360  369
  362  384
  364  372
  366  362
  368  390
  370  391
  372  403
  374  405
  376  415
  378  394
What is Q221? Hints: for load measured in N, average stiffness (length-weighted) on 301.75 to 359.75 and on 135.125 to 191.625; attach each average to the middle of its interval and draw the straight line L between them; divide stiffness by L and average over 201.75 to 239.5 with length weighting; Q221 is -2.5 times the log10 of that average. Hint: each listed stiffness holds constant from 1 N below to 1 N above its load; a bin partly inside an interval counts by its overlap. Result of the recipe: 0.31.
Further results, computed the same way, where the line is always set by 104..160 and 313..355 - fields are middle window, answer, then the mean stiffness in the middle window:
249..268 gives 0.180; 298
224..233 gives 0.298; 262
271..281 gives -0.086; 385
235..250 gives 0.450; 230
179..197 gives 0.300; 254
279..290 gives -0.038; 371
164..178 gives 0.069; 310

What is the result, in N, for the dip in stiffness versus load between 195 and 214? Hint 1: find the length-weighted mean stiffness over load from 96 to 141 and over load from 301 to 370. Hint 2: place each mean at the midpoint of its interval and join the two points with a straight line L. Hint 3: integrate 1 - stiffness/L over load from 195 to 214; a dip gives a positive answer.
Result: 8.6 N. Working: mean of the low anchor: 326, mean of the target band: 189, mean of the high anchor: 371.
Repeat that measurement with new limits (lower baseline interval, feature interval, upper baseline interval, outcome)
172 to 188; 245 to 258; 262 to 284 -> 3.2 N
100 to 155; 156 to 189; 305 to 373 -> 3.8 N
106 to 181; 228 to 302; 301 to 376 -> 8.1 N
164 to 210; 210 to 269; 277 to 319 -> 6.7 N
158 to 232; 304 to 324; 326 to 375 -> -0.9 N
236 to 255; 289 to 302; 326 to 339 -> -2.3 N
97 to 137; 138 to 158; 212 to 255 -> -0.6 N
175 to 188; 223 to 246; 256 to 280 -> 5.6 N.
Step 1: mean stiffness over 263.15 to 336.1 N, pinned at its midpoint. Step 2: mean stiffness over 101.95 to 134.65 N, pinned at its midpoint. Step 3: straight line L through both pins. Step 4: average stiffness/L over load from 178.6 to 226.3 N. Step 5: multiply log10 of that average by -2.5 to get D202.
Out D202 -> 0.40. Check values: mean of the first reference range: 322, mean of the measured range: 237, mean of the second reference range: 367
